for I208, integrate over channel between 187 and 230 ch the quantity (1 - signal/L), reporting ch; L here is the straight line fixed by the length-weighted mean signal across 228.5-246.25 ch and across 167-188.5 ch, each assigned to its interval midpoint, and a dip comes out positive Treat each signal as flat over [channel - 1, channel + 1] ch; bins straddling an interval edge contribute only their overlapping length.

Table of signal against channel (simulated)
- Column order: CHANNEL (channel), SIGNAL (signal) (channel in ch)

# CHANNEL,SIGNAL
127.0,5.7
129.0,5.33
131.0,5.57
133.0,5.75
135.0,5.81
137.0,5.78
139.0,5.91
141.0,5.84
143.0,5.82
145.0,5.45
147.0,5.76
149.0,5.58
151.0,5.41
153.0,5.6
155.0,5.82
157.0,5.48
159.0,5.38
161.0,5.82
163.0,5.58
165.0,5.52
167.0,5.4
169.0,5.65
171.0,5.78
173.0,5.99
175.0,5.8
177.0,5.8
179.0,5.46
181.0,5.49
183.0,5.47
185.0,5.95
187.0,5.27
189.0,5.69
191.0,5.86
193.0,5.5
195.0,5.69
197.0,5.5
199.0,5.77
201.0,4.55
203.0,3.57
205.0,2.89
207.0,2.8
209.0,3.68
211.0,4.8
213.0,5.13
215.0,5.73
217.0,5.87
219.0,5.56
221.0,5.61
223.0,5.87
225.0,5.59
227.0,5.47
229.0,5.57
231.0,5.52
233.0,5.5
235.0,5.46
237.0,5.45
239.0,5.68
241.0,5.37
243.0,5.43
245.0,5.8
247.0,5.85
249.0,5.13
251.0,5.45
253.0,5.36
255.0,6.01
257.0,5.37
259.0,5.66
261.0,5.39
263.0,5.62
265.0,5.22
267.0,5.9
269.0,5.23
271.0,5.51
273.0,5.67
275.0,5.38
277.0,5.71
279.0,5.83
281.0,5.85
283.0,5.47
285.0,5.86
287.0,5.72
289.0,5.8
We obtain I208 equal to 3.9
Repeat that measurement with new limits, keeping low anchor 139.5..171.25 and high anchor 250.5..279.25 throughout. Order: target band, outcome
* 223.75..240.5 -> 0.12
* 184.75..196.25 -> -0.08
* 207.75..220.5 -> 1.09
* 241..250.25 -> 0.05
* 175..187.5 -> 0.00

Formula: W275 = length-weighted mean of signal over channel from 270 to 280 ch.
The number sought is 5.62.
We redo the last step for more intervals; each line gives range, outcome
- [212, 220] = 5.57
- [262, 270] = 5.49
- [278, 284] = 5.72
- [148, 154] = 5.53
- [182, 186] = 5.71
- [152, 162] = 5.62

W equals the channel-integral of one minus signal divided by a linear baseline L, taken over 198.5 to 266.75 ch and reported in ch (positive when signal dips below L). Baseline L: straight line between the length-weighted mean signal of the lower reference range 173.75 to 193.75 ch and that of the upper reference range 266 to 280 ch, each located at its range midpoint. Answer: 4.7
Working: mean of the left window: 5.64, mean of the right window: 5.6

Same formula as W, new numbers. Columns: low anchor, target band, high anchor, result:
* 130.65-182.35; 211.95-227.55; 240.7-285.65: 0.01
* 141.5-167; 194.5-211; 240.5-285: 3.81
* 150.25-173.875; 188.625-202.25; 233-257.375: 0.29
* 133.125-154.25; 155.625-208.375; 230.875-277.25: 3.31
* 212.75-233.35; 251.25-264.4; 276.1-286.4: 0.31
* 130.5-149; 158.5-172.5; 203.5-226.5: -0.46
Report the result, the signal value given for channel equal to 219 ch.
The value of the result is 5.56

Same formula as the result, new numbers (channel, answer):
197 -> 5.5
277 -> 5.71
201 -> 4.55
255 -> 6.01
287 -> 5.72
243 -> 5.43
